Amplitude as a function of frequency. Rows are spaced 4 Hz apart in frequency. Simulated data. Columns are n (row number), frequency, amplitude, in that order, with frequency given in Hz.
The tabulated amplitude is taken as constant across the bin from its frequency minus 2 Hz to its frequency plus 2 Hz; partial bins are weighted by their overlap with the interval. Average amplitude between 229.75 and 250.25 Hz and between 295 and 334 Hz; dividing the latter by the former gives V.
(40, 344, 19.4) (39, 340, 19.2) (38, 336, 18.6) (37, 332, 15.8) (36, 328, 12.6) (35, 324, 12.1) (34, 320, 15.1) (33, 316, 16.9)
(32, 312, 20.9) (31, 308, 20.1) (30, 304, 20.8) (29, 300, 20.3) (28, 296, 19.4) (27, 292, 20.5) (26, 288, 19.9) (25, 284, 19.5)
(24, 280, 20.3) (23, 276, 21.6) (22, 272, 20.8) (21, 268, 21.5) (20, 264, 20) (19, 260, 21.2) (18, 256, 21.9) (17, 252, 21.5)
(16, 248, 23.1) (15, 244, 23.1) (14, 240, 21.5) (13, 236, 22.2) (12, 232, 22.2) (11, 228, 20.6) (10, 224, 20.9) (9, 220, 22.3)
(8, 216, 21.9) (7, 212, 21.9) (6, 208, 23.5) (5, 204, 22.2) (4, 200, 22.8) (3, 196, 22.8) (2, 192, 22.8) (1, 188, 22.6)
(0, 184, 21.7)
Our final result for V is 0.77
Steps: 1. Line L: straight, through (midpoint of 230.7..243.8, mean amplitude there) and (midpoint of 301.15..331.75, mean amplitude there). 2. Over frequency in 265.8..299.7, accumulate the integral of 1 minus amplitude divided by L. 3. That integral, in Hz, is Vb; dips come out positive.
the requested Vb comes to -2.3 Hz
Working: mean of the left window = 22.1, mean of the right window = 17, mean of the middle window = 20.4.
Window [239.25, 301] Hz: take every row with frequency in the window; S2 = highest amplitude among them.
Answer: 23.1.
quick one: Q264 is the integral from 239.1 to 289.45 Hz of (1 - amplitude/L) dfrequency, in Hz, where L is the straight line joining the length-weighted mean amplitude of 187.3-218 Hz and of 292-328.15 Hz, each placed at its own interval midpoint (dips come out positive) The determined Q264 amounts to -3.24 Hz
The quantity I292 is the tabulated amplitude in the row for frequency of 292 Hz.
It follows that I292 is 20.5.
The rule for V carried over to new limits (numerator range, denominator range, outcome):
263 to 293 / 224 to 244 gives 0.95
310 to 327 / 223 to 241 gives 0.75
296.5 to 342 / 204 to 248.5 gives 0.80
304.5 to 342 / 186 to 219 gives 0.75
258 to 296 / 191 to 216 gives 0.91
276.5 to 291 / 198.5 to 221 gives 0.90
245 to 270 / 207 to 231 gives 0.99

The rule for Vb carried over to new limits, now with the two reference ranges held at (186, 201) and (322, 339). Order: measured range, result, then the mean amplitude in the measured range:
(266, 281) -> -2.4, 21.1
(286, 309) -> -4.5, 20.2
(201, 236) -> -1.1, 22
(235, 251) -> -2.0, 22.4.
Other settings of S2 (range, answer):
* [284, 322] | 20.9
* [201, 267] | 23.5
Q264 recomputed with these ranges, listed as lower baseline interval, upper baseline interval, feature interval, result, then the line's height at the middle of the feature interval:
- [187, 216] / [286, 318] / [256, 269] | 0.0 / 20.9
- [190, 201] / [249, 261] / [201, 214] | 0.0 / 22.6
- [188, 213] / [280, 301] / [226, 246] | -0.3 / 21.6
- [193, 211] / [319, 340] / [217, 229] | 0.1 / 21.5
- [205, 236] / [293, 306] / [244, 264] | -0.6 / 21.2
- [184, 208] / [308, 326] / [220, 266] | -3.1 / 20.3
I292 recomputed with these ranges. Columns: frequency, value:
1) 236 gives 22.2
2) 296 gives 19.4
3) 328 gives 12.6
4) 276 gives 21.6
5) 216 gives 21.9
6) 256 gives 21.9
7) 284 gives 19.5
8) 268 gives 21.5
